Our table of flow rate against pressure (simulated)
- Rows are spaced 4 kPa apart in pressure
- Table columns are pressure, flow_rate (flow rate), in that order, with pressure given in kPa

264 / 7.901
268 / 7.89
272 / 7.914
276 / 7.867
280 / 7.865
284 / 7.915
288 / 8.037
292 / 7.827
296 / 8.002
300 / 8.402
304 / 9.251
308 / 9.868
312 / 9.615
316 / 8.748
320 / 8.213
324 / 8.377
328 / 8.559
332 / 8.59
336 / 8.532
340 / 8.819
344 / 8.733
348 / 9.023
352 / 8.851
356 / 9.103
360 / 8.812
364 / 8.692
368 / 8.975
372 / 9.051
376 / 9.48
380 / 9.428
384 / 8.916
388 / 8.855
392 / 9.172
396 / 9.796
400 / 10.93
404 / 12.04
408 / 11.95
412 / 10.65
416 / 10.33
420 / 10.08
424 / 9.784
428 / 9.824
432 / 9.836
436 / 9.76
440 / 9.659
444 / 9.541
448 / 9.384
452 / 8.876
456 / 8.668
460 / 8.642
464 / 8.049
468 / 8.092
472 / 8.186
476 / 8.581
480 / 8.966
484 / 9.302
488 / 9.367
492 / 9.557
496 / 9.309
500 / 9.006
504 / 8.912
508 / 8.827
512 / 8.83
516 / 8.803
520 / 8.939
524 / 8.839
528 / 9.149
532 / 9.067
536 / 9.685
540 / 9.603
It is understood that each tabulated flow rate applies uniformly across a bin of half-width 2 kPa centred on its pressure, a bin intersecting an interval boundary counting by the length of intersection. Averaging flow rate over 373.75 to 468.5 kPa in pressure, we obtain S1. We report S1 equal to 9.68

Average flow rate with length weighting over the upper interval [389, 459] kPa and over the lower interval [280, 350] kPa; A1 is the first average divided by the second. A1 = 1.16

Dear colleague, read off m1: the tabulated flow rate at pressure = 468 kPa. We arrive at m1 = 8.092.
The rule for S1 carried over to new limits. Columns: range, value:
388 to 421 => 10.5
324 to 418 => 9.42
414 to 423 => 10.2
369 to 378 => 9.23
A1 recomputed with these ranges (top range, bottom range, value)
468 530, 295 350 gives 1.02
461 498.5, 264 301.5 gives 1.11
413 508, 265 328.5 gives 1.10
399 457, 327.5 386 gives 1.13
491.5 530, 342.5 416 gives 0.94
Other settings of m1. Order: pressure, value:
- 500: 9.006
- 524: 8.839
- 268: 7.89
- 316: 8.748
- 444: 9.541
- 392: 9.172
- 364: 8.692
